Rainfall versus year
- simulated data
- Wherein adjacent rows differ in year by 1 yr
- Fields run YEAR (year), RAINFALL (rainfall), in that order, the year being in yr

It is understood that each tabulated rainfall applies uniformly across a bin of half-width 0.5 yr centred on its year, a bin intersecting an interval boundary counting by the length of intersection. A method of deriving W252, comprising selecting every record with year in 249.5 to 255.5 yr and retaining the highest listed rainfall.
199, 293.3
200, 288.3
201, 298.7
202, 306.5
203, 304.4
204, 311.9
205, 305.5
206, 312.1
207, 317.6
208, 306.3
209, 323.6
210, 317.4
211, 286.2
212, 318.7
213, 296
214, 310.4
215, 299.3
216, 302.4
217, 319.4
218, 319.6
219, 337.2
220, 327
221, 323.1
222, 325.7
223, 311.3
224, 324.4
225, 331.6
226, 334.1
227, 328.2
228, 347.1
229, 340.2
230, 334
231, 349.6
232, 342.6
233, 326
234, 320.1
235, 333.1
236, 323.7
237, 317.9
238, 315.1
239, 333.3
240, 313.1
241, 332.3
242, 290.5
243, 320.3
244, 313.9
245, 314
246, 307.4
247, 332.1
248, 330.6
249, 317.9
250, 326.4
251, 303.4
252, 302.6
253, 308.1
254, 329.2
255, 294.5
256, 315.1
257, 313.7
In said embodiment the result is 329.2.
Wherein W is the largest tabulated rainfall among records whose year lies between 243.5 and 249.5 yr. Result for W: 332.1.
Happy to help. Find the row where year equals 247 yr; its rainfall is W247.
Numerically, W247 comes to 332.1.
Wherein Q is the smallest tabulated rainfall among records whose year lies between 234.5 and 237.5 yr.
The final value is 317.9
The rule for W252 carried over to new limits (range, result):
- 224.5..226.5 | 334.1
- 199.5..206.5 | 312.1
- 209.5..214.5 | 318.7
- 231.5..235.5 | 342.6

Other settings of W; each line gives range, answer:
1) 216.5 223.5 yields 337.2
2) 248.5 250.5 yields 326.4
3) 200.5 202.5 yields 306.5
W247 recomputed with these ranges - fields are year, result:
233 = 326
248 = 330.6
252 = 302.6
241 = 332.3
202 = 306.5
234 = 320.1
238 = 315.1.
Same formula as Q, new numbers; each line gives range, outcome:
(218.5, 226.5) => 311.3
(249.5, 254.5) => 302.6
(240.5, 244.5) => 290.5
